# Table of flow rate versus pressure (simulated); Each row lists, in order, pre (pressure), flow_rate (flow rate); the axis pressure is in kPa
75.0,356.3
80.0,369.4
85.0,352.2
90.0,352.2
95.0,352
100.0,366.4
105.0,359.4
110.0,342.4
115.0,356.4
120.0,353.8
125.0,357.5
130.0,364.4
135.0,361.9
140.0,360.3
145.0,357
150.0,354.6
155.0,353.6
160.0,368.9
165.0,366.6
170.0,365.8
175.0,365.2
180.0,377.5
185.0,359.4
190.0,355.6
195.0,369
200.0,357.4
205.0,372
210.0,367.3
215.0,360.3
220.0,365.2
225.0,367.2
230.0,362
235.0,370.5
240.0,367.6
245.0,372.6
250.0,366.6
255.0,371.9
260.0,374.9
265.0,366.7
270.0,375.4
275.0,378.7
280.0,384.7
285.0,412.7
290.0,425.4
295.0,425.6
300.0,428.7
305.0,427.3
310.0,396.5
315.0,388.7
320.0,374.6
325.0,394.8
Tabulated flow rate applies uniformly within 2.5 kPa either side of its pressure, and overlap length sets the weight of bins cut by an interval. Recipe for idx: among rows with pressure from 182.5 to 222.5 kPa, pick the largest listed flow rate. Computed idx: 372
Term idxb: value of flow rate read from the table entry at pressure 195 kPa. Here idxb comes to 369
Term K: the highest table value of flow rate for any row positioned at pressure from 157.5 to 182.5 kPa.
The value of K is 377.5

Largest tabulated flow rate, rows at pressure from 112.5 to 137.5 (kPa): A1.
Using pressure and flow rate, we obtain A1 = 364.4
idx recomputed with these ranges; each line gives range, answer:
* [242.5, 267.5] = 374.9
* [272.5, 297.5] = 425.6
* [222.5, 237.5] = 370.5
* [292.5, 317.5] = 428.7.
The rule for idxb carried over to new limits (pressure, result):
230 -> 362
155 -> 353.6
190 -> 355.6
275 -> 378.7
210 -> 367.3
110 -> 342.4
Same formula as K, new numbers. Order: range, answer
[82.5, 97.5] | 352.2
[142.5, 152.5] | 357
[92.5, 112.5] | 366.4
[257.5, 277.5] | 378.7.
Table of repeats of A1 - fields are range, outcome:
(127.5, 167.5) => 368.9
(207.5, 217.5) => 367.3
